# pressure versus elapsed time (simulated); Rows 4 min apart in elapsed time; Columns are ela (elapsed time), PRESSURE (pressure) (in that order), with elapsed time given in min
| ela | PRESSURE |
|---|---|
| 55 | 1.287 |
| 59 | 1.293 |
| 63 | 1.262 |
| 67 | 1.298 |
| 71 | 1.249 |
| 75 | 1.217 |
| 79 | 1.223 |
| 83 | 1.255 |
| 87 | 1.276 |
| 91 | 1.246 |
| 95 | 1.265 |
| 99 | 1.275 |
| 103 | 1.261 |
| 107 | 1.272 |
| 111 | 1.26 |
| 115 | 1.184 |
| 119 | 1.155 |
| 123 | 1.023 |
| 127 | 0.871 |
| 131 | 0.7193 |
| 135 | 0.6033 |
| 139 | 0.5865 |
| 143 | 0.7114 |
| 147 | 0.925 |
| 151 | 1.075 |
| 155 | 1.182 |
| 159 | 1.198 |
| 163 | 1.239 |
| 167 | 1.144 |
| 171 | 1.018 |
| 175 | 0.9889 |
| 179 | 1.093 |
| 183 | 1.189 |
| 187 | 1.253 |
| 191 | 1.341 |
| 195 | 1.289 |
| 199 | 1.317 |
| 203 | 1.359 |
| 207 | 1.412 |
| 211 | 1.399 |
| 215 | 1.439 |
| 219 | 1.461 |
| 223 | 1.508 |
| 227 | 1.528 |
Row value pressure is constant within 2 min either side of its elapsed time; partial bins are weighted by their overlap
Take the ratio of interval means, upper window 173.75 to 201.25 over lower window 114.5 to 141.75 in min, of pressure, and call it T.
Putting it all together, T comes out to 1.4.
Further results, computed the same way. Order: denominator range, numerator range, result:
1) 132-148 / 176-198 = 1.77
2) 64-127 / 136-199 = 0.89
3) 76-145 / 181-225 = 1.27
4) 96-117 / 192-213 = 1.08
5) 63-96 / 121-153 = 0.65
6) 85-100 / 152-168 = 0.94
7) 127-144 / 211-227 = 2.17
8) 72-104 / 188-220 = 1.09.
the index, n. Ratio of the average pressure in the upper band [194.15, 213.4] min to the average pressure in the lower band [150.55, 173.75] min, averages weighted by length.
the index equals 1.19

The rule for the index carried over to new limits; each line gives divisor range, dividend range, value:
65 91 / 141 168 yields 0.85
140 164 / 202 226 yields 1.40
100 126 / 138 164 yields 0.84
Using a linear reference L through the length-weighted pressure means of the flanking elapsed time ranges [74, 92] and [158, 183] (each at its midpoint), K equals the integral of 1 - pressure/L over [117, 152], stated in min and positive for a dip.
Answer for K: 9.69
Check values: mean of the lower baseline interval 1.24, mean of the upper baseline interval 1.12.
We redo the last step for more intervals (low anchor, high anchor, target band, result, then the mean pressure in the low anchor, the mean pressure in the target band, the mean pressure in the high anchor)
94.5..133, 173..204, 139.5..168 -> 3.4 min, 1.12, 1.04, 1.22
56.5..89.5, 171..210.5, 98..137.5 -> 6.4 min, 1.26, 1.05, 1.24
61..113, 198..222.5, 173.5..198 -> 3.2 min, 1.26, 1.2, 1.41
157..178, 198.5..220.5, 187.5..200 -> -0.1 min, 1.12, 1.31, 1.4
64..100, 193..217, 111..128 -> 2.6 min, 1.26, 1.09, 1.37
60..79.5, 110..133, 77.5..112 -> -3.6 min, 1.25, 1.26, 1.03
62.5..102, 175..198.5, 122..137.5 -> 5.7 min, 1.26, 0.783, 1.22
